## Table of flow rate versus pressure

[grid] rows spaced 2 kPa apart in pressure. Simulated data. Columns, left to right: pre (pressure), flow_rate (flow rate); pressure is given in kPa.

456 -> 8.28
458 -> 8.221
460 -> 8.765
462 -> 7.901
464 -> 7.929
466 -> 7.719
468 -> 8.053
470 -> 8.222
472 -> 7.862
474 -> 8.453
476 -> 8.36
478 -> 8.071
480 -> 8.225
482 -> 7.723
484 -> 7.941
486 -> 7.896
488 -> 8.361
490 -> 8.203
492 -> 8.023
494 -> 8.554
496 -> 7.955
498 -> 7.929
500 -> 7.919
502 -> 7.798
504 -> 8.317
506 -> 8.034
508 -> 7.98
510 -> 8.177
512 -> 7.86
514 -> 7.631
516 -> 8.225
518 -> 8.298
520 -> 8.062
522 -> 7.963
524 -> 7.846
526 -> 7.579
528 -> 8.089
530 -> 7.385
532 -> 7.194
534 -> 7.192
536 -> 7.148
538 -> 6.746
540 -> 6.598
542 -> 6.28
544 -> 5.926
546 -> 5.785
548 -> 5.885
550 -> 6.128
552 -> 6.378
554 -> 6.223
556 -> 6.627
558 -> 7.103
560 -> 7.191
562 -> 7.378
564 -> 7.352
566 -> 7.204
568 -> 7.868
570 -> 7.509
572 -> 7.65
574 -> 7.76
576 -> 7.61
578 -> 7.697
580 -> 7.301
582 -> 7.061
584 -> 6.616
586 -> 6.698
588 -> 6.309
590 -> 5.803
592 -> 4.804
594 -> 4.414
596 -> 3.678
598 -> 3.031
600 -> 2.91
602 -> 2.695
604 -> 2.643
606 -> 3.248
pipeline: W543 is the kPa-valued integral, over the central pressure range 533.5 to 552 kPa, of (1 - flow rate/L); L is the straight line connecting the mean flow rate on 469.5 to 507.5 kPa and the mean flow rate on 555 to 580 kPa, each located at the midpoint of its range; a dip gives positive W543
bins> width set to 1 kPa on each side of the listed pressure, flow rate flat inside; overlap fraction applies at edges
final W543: 3.00 kPa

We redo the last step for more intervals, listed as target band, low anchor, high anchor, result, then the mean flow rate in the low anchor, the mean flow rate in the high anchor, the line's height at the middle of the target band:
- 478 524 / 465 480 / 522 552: -3.0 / 8.11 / 6.86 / 7.56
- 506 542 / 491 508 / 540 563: -1.5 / 8.06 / 6.45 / 7.3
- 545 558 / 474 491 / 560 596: 1.7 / 8.12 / 6.8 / 7.17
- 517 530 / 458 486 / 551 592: -0.7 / 8.09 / 7.01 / 7.53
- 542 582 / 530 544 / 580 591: -1.6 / 6.83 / 6.57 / 6.7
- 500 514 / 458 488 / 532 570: -0.9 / 8.09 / 6.76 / 7.51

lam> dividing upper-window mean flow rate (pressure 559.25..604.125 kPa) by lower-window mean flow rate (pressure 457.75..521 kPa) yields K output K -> 0.76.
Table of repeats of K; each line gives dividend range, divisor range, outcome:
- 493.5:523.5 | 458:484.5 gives 0.99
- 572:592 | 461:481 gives 0.86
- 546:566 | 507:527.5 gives 0.84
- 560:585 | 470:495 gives 0.91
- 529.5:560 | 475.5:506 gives 0.81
